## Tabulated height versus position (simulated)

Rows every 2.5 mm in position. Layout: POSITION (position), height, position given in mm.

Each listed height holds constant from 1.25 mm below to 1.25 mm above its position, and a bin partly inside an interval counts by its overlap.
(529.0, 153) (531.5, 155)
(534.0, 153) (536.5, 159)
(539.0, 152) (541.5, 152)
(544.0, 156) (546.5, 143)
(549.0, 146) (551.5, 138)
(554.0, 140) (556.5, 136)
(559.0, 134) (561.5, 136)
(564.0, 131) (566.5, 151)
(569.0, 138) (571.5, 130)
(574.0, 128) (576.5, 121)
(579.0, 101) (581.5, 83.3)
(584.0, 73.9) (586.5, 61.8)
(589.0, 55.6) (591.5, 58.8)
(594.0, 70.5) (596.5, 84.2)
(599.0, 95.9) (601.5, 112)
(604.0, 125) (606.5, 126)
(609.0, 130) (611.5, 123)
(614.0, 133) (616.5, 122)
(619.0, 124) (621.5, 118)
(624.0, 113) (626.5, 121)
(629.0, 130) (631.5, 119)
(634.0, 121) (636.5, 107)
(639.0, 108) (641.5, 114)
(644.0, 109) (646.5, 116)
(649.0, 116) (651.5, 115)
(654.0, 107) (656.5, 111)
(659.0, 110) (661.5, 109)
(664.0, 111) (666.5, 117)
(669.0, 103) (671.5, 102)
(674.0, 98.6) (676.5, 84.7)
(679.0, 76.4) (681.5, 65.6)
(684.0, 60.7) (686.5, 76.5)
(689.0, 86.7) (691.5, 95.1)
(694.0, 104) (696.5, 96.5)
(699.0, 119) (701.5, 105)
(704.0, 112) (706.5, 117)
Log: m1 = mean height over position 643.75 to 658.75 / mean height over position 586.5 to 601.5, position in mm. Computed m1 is 1.5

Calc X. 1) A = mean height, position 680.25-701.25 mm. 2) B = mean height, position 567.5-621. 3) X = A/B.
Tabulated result 0.85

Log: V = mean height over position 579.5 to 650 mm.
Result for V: 106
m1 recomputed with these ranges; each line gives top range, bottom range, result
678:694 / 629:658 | 0.69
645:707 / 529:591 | 0.79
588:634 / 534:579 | 0.78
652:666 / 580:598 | 1.56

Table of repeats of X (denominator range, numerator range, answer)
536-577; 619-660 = 0.82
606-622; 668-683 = 0.70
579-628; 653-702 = 0.95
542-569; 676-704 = 0.63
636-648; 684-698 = 0.81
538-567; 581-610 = 0.63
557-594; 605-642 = 1.13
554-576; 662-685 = 0.68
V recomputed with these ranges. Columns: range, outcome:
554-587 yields 119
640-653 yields 114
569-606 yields 95.1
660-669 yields 111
